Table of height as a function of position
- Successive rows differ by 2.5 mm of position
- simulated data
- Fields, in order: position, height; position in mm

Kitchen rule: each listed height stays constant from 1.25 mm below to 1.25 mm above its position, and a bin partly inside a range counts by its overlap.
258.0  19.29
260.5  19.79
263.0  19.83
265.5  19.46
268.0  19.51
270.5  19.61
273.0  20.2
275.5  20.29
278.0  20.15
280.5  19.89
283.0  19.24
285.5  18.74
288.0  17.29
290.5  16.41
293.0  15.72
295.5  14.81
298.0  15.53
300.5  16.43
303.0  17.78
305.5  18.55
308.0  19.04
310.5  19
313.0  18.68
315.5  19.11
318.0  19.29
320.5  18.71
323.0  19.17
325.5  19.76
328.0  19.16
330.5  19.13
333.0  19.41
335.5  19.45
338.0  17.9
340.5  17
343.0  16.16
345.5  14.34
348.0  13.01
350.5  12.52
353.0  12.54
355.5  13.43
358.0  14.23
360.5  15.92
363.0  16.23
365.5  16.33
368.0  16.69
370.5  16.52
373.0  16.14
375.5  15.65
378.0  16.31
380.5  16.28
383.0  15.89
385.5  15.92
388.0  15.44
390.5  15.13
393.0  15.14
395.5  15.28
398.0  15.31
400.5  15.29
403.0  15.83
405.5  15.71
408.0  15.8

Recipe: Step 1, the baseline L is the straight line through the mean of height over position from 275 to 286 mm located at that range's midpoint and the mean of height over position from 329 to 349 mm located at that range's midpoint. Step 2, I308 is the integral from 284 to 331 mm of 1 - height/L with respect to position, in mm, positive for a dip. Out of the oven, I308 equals 1.1 mm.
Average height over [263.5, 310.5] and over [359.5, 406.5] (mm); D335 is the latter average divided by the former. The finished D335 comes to 0.87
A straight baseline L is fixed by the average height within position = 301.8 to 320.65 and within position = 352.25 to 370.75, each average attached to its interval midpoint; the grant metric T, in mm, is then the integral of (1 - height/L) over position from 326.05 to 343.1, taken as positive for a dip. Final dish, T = -1.4 mm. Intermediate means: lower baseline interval 18.8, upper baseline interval 15.2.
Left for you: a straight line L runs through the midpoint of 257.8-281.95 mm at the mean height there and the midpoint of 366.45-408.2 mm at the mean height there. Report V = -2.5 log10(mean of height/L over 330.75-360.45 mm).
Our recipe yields 0.11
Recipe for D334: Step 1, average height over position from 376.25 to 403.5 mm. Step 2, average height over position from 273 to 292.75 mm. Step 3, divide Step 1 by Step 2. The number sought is 0.83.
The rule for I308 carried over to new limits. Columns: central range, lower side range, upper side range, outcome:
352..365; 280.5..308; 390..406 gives 1.2 mm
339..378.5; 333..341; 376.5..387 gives 4.7 mm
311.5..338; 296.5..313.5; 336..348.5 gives -3.6 mm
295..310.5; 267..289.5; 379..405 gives 1.1 mm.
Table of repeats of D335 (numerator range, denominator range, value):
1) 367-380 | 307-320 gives 0.86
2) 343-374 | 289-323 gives 0.84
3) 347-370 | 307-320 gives 0.77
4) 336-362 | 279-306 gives 0.86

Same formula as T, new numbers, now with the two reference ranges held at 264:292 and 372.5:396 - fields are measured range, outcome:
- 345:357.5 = 2.7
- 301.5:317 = -0.5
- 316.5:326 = -0.8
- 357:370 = 0.3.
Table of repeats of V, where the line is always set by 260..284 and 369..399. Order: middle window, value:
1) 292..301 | 0.21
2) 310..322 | -0.04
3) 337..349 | 0.10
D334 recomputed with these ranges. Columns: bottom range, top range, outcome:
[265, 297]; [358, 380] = 0.87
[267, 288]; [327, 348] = 0.90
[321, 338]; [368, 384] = 0.84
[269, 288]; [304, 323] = 0.97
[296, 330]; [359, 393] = 0.87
